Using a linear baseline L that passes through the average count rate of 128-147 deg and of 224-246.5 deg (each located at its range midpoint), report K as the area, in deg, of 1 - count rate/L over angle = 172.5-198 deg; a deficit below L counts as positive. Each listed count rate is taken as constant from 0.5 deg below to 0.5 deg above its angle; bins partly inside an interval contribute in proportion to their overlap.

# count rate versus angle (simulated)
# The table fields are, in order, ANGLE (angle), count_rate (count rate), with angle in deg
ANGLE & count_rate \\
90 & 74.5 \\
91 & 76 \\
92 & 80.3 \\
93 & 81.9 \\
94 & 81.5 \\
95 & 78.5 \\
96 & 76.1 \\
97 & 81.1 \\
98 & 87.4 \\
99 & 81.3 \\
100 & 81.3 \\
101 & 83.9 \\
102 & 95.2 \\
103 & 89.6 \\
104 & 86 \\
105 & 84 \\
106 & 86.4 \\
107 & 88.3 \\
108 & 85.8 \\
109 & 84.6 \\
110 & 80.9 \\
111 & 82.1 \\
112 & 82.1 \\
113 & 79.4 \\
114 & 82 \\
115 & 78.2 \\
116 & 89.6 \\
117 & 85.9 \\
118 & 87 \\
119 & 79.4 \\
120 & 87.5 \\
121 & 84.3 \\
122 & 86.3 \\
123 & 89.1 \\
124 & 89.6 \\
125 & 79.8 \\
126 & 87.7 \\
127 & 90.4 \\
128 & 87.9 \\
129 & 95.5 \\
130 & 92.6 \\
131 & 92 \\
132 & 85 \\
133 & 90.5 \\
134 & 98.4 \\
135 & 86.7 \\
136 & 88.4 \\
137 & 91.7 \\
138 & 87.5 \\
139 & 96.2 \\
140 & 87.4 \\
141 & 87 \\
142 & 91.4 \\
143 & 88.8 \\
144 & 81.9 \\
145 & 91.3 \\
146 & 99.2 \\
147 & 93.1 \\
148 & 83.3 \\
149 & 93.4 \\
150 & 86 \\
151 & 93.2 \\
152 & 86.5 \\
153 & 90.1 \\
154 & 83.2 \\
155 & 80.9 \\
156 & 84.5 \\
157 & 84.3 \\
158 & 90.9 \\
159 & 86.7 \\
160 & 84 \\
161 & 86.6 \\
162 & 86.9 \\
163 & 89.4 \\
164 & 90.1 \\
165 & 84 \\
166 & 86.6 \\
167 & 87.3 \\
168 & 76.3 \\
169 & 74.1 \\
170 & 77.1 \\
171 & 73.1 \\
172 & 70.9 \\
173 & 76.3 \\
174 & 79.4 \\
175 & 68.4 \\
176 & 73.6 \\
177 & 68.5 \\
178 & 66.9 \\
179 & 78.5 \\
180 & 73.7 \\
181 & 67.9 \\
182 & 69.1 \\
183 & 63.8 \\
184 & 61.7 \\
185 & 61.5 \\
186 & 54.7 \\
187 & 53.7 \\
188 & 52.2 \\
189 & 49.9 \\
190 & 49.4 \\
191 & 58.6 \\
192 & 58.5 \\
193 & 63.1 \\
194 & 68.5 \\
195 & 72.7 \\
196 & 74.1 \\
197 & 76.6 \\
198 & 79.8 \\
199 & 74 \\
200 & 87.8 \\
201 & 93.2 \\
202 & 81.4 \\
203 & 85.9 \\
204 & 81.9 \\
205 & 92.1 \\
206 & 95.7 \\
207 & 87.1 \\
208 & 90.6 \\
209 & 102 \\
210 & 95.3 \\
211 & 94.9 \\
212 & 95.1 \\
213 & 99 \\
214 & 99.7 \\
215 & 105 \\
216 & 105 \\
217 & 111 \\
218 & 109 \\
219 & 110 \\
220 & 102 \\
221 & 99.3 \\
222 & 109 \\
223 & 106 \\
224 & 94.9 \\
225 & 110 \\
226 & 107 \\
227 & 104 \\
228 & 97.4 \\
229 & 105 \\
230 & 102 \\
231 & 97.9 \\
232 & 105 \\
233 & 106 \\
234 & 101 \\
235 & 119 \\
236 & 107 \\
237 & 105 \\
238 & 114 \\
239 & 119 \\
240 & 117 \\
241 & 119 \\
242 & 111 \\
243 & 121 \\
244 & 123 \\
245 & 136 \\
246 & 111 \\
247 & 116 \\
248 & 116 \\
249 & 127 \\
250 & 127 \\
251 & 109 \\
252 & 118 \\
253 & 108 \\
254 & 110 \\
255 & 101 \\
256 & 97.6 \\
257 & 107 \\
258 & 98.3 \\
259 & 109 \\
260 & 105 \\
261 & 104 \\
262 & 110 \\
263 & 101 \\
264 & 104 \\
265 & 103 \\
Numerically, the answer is 8.73 deg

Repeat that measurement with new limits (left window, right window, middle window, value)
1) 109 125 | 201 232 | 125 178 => 2.07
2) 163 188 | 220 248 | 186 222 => 2.81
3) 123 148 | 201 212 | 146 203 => 8.88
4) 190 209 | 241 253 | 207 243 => -1.76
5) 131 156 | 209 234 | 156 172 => 1.60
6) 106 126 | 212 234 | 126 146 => -0.49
